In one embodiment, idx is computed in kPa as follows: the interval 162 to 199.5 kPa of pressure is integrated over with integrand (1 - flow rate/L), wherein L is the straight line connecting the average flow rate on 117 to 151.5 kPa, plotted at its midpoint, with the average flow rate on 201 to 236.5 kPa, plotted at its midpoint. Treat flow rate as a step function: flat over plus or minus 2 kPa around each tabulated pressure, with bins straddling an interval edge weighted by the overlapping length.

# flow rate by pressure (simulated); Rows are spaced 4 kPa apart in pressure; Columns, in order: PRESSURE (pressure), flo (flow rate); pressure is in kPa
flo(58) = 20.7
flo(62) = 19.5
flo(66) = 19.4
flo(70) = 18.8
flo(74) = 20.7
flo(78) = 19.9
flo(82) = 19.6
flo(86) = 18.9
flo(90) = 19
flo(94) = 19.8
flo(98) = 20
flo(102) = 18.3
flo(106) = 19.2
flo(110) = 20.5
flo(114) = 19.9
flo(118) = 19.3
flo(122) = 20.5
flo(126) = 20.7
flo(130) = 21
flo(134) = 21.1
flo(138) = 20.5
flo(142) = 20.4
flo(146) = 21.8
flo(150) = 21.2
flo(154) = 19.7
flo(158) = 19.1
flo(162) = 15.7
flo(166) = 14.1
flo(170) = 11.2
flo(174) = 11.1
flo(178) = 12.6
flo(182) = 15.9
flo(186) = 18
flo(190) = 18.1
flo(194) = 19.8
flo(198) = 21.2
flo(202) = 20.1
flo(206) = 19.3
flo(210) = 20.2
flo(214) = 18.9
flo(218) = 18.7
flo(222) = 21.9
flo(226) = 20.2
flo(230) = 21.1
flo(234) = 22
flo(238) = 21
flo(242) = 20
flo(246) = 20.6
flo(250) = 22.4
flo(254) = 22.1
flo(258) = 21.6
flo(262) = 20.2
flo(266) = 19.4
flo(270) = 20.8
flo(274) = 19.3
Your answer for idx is 8.8 kPa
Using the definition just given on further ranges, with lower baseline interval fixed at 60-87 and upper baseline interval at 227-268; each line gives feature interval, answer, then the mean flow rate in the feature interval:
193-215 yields 0.73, 20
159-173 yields 4.45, 13.9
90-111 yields 0.35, 19.5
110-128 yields -0.18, 20.1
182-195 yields 1.52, 18.1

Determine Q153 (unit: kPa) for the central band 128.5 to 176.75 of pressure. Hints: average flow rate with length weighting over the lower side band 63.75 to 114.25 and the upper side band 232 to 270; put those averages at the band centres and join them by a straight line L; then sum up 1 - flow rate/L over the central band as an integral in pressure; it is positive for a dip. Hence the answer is 5.1 kPa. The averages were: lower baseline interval 19.5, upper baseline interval 21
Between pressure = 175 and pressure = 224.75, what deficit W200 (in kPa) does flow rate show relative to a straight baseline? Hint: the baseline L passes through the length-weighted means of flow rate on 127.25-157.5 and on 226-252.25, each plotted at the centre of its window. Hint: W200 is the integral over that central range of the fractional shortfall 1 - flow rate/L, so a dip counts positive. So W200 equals 5.6 kPa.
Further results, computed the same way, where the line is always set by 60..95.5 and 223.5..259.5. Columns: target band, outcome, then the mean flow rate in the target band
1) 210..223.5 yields 0.74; 19.8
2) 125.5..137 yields -0.49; 20.9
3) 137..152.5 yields -0.58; 21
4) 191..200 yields 0.22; 20.2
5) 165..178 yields 5.35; 12.1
